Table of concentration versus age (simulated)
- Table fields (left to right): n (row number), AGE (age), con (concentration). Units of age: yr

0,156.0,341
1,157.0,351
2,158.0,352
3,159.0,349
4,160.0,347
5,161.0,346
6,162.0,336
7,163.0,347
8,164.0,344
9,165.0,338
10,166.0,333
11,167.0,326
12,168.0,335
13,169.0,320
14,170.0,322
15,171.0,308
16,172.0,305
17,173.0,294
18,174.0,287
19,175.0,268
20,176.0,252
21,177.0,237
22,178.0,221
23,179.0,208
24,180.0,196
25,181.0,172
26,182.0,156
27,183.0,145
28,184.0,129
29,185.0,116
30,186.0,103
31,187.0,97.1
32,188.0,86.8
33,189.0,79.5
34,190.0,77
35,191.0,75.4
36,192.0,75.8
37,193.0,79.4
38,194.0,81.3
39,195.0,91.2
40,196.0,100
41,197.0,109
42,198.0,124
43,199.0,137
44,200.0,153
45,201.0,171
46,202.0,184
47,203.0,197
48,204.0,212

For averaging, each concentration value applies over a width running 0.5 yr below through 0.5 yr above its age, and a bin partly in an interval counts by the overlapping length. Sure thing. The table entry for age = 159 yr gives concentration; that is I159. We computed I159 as 349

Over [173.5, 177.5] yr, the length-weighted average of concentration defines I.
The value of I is 261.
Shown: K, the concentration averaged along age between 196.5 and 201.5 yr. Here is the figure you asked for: 139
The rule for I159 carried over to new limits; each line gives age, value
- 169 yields 320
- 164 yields 344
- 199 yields 137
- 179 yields 208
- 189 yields 79.5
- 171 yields 308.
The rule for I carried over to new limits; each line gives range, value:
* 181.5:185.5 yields 136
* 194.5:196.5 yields 95.6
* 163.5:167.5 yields 335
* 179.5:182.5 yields 175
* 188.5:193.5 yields 77.4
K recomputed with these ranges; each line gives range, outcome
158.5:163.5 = 345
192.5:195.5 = 84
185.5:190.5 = 88.7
